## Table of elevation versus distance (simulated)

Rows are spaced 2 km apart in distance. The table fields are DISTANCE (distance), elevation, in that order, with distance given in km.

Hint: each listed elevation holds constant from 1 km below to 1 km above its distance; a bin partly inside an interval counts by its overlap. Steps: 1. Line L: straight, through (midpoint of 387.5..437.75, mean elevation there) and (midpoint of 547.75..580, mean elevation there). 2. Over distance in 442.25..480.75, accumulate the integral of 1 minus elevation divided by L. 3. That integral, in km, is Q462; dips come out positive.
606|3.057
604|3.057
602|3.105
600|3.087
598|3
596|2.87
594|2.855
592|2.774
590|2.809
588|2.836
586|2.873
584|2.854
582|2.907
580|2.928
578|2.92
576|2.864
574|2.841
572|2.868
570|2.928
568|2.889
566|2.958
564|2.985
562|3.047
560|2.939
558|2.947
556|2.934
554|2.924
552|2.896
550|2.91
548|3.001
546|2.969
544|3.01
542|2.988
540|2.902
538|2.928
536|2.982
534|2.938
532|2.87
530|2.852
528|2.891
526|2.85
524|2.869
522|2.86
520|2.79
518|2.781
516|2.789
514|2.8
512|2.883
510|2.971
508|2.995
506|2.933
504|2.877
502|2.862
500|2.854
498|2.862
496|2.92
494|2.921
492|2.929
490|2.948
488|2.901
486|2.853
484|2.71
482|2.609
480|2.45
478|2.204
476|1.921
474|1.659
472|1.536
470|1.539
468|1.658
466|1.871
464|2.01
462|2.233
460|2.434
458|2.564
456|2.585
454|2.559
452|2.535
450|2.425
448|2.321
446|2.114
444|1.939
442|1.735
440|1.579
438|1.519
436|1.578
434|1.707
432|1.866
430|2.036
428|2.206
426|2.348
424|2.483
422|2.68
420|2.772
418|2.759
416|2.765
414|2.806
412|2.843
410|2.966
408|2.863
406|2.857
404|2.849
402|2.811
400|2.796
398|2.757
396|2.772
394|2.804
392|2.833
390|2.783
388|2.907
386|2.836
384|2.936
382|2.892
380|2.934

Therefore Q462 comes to 8.1 km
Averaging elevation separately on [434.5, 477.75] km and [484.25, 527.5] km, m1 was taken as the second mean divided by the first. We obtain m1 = 1.4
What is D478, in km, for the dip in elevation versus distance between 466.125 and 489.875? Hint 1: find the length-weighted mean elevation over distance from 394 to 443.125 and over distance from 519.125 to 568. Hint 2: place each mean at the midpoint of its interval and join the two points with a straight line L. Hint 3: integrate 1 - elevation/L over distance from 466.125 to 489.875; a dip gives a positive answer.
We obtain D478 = 4.2 km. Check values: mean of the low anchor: 2.44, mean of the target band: 2.2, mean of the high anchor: 2.93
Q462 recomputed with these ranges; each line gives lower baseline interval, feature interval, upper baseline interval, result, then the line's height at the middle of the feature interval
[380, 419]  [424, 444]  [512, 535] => 6.77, 2.84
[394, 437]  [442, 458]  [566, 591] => 1.80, 2.62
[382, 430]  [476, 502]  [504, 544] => 1.04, 2.85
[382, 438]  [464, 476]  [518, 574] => 4.54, 2.74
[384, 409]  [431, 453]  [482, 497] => 7.02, 2.85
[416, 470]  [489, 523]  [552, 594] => -4.82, 2.53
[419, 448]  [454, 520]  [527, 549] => -0.61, 2.51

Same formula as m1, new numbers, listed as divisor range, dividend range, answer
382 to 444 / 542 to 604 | 1.17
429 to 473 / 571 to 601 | 1.43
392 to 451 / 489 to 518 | 1.20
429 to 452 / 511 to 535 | 1.48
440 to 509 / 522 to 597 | 1.20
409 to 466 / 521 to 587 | 1.27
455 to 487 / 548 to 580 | 1.34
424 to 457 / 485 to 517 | 1.39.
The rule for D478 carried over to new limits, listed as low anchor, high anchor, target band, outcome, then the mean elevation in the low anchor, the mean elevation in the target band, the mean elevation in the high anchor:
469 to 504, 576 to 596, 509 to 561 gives -4.2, 2.52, 2.9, 2.86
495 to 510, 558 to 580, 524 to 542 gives 0.1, 2.91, 2.9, 2.93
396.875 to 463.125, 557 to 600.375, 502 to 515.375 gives -1.2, 2.4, 2.9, 2.91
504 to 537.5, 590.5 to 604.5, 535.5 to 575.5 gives -0.4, 2.88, 2.94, 2.96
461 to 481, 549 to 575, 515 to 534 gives -2.6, 1.91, 2.84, 2.93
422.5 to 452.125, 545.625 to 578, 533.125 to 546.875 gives -0.9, 2.02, 2.96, 2.93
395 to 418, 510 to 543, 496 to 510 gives -0.2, 2.82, 2.9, 2.88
